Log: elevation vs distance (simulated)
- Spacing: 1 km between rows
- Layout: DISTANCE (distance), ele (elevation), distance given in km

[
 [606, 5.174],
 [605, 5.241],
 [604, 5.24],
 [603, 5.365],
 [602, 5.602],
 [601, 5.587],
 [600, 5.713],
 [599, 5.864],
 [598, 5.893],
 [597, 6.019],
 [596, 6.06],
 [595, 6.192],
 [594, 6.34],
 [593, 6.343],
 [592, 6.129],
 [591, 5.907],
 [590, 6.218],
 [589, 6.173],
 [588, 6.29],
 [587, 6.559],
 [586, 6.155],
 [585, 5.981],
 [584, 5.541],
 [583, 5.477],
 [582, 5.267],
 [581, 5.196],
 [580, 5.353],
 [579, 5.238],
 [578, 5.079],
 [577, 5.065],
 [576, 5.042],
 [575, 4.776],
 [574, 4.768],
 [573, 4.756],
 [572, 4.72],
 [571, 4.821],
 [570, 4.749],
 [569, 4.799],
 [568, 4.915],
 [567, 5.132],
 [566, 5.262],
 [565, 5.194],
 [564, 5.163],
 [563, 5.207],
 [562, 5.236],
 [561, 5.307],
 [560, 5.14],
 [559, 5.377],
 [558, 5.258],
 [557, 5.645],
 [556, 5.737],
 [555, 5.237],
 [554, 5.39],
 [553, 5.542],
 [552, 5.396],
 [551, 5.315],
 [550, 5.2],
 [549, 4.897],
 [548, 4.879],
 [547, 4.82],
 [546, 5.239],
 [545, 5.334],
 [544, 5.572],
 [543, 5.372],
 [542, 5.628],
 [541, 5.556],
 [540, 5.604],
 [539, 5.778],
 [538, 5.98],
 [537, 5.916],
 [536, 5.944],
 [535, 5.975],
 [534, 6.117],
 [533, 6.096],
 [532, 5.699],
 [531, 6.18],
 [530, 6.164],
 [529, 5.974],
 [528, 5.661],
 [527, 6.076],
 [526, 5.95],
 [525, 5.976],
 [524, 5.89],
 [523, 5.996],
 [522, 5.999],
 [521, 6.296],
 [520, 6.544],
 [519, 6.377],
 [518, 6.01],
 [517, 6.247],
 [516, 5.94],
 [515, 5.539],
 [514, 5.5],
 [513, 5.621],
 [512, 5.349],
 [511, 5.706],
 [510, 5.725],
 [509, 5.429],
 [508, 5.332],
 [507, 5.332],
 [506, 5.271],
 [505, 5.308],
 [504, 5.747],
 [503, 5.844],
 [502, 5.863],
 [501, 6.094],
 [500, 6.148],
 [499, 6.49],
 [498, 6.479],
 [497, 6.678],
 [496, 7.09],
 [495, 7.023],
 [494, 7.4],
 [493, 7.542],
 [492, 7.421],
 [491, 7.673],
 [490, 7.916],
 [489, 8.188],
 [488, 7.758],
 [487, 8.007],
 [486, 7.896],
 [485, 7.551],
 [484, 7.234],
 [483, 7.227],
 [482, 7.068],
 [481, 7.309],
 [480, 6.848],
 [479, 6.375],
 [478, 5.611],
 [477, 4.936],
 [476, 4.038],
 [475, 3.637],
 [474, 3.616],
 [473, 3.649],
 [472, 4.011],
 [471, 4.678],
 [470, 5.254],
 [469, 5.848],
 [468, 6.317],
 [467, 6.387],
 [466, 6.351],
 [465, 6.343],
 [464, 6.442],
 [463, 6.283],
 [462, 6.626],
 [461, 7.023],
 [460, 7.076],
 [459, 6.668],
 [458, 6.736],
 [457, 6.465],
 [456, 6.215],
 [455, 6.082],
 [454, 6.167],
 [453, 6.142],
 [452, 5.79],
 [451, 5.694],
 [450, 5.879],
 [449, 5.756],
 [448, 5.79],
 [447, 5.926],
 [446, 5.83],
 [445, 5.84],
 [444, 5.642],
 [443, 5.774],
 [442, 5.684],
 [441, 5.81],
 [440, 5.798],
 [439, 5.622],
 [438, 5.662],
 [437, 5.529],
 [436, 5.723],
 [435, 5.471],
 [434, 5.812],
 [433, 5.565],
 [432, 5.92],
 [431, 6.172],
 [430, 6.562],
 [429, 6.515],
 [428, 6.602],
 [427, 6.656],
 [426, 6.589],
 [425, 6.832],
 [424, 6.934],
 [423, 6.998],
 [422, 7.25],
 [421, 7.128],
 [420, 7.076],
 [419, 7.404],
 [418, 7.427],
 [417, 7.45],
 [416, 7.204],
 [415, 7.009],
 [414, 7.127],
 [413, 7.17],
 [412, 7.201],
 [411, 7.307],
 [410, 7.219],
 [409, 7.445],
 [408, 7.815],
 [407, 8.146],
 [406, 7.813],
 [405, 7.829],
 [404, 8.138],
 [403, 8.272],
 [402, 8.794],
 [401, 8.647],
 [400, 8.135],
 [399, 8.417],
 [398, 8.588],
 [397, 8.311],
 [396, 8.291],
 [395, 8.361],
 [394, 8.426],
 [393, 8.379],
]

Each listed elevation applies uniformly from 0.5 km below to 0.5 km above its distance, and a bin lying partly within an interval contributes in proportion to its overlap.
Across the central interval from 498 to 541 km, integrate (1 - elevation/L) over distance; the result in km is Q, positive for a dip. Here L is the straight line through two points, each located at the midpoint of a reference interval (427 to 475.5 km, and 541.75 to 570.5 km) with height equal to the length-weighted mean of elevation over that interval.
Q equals -3.4 km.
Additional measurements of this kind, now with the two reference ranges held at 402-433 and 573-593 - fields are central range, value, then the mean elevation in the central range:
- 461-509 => 1.94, 6.26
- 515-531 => 0.27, 6.06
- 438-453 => 2.44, 5.78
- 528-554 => 1.69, 5.6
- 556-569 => 1.23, 5.24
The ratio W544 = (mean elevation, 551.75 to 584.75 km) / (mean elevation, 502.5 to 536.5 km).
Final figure 0.89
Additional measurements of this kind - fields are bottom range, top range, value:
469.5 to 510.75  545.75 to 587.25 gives 0.84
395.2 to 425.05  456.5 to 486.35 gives 0.79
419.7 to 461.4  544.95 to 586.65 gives 0.84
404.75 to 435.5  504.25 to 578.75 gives 0.79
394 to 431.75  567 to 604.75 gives 0.74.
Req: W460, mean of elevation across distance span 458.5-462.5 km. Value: 6.85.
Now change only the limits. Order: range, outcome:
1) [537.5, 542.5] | 5.71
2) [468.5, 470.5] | 5.55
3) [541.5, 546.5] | 5.43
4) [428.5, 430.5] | 6.54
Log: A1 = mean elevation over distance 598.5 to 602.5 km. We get 5.69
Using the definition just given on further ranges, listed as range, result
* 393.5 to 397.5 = 8.35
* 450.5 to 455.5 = 5.97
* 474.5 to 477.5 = 4.2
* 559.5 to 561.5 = 5.22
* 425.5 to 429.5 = 6.59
